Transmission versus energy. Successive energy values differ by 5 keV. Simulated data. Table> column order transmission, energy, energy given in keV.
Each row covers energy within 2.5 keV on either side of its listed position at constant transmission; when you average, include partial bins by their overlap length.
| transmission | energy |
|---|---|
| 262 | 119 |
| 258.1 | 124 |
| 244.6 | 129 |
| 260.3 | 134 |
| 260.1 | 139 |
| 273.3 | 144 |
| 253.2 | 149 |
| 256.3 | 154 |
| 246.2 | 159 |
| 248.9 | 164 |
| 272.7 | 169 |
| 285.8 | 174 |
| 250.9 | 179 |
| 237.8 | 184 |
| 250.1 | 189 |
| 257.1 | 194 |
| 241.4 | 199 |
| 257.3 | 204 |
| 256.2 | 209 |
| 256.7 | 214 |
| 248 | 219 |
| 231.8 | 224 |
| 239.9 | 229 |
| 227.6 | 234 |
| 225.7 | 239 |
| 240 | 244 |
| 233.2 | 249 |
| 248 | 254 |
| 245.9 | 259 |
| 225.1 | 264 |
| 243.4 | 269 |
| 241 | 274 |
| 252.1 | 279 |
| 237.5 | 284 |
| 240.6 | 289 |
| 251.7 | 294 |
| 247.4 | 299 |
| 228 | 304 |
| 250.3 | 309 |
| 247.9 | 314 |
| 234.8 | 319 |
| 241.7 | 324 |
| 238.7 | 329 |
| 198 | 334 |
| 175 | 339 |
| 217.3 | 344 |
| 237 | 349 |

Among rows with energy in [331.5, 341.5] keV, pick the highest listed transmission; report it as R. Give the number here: 198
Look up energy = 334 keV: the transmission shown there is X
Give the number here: 198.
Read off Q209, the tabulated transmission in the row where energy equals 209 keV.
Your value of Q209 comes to 256.2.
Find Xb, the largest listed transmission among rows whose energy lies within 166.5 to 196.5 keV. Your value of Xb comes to 285.8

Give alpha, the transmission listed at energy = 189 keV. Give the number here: 250.1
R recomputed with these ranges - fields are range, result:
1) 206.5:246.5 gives 256.7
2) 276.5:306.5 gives 252.1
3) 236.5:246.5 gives 240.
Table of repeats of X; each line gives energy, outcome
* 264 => 225.1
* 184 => 237.8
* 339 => 175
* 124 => 258.1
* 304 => 228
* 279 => 252.1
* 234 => 227.6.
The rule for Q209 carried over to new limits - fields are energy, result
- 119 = 262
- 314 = 247.9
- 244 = 240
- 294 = 251.7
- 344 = 217.3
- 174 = 285.8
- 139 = 260.1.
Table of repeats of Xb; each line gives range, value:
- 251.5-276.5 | 248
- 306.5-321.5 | 250.3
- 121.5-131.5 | 258.1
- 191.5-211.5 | 257.3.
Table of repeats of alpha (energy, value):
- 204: 257.3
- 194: 257.1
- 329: 238.7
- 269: 243.4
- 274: 241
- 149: 253.2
